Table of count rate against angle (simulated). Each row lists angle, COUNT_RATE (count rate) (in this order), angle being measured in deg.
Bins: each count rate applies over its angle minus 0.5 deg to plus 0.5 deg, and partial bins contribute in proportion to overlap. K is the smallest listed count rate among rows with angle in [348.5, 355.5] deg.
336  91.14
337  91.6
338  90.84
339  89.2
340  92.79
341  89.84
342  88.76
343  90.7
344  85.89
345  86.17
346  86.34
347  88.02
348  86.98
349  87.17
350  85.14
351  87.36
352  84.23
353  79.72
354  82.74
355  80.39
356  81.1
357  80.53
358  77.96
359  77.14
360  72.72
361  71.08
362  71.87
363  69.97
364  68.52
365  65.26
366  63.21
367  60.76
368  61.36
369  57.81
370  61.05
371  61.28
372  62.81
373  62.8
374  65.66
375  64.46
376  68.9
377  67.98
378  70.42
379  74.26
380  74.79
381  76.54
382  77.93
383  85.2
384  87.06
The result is 79.72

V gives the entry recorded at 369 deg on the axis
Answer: 57.81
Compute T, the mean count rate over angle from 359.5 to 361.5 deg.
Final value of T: 71.9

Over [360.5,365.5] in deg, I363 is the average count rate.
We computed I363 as 69.3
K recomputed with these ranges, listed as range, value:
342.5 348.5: 85.89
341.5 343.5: 88.76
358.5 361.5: 71.08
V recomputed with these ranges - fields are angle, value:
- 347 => 88.02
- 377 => 67.98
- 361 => 71.08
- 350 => 85.14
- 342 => 88.76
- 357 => 80.53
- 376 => 68.9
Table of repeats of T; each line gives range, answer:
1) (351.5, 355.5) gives 81.8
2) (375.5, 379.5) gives 70.4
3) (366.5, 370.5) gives 60.2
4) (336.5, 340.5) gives 91.1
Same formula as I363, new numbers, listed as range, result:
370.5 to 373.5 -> 62.3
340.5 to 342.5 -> 89.3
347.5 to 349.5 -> 87.1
